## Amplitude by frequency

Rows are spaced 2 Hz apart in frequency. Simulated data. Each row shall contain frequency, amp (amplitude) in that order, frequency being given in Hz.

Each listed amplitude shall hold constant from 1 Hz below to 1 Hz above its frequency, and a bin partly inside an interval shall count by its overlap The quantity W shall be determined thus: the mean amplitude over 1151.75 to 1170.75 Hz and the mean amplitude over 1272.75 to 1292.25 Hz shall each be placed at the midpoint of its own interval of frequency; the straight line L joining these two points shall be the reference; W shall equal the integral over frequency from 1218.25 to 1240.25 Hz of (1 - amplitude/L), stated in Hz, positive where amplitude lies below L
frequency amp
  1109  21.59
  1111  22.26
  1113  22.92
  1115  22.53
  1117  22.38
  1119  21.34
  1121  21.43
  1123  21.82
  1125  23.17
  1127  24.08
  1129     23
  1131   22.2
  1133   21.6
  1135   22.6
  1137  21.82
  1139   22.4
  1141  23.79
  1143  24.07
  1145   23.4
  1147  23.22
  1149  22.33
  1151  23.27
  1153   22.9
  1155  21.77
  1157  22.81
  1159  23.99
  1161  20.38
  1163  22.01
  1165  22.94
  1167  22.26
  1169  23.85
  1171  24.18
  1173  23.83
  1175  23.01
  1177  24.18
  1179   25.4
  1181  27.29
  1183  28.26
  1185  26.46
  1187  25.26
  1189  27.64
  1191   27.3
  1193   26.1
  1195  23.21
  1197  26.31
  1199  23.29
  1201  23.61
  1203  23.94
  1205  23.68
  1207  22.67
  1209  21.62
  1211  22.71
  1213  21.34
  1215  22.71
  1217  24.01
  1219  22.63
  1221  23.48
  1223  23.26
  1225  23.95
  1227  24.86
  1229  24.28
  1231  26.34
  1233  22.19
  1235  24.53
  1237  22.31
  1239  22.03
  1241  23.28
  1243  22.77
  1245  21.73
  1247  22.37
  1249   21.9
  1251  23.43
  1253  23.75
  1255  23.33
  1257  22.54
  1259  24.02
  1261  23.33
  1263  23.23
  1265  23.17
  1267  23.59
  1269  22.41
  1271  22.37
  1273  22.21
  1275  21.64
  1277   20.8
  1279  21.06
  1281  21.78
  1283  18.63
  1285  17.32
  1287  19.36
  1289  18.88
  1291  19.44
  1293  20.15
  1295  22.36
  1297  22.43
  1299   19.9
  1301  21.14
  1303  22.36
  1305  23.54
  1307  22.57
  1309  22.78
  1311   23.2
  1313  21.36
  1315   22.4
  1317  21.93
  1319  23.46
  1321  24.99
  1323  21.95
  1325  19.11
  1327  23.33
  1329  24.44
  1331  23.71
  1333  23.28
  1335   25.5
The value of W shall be -2.6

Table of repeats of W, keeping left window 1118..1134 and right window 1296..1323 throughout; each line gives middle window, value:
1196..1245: -2.2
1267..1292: 2.0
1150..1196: -3.9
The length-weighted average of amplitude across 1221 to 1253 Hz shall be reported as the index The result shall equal 23.3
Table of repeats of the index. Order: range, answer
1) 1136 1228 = 23.8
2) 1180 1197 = 26.4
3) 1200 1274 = 23.1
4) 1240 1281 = 22.6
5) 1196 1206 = 24.2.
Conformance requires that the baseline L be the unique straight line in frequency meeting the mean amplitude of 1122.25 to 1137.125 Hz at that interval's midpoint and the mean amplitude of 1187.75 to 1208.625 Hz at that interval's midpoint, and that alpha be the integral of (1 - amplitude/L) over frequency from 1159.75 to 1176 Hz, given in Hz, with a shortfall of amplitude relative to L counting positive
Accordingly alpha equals 0.6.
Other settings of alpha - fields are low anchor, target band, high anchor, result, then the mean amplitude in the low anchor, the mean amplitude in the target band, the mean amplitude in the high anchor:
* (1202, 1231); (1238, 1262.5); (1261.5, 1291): -0.9 Hz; 23.3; 22.9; 21.2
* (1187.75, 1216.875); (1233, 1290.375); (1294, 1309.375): 2.1 Hz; 24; 22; 22.1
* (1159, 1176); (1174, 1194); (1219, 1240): -2.6 Hz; 22.9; 26.1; 23.7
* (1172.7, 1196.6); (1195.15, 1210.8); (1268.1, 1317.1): 0.9 Hz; 25.7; 23.5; 21.3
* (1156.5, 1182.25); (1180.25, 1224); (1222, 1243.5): -1.4 Hz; 23.6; 24.4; 23.6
